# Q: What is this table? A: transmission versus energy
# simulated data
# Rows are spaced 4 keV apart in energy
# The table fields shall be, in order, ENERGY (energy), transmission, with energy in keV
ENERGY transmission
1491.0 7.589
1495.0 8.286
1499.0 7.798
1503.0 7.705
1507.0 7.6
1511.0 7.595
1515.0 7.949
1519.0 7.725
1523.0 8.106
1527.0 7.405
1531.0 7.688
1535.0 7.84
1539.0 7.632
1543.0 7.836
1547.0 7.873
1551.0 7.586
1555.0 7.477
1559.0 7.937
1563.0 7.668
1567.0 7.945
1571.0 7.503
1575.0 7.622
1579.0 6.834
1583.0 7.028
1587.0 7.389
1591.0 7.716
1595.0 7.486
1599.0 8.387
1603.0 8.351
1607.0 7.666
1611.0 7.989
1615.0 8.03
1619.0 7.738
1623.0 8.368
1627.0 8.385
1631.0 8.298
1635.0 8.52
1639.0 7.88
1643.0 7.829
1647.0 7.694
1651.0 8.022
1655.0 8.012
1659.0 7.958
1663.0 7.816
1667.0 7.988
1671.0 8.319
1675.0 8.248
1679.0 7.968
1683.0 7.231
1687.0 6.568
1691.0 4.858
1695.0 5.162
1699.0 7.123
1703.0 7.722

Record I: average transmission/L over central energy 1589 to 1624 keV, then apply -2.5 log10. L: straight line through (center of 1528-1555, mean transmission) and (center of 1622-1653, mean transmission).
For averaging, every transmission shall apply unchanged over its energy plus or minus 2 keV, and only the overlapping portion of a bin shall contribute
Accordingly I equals 0.00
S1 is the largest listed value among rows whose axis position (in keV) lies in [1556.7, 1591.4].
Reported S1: 7.945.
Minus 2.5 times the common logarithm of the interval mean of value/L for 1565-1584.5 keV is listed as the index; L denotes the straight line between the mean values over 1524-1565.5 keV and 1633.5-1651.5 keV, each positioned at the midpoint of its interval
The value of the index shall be 0.06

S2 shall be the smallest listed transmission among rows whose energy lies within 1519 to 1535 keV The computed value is 7.405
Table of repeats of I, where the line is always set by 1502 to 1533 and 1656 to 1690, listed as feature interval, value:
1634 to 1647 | -0.04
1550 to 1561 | 0.01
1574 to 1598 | 0.05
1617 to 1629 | -0.06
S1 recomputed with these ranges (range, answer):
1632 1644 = 8.52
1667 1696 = 8.319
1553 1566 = 7.937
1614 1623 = 8.368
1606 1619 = 8.03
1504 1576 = 8.106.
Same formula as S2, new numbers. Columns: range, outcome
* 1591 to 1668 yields 7.486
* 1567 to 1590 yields 6.834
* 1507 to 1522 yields 7.595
